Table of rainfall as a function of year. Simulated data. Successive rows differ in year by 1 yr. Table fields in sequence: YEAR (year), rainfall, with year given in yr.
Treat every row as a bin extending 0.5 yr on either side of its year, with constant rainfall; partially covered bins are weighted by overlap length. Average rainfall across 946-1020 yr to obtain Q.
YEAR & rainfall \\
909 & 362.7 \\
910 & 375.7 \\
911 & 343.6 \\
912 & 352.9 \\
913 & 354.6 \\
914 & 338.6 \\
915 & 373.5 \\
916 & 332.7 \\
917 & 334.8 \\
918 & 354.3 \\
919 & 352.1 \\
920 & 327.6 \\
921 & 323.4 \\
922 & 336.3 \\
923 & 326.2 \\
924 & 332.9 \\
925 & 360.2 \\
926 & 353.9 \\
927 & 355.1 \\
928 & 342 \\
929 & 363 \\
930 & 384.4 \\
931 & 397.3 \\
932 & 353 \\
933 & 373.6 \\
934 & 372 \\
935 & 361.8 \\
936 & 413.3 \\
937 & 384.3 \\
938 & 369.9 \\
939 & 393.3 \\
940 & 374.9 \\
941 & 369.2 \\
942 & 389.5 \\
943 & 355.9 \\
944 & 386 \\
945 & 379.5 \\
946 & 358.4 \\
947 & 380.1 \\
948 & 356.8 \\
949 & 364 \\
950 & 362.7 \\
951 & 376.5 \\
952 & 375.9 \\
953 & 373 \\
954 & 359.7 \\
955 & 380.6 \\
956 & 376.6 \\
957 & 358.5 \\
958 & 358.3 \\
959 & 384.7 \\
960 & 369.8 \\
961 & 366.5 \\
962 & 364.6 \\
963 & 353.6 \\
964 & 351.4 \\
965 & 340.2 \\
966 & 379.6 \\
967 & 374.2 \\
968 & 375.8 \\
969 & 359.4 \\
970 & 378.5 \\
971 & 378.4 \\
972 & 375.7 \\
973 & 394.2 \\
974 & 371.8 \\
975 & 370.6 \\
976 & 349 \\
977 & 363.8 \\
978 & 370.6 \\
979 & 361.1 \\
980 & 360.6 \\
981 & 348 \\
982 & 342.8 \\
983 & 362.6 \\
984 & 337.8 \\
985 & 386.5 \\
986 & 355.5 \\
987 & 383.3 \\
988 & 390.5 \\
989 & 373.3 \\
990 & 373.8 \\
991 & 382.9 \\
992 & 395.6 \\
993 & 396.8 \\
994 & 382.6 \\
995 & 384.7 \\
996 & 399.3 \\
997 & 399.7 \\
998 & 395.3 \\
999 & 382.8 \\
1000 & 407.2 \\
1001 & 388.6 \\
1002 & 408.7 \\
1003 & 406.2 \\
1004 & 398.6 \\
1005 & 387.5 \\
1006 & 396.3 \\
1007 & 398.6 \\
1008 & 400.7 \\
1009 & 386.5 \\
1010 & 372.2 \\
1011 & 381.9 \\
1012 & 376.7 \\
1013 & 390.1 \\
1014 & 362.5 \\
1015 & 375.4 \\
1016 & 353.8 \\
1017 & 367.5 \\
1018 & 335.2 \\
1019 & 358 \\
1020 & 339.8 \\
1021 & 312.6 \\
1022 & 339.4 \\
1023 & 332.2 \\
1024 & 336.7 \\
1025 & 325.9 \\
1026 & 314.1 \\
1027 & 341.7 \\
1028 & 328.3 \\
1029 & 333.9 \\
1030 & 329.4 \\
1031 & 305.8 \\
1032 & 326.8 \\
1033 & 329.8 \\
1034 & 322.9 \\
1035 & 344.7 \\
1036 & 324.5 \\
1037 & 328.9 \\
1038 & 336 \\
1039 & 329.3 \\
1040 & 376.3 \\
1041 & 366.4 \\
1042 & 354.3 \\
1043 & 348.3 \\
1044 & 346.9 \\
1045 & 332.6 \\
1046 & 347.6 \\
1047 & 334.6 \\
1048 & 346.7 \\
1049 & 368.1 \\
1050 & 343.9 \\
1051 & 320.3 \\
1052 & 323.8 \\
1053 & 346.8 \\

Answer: 374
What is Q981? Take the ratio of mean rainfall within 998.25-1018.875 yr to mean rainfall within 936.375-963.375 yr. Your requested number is 1.0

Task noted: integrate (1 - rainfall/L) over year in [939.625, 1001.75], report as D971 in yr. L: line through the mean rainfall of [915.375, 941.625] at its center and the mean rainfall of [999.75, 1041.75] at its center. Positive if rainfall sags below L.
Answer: -2.5 yr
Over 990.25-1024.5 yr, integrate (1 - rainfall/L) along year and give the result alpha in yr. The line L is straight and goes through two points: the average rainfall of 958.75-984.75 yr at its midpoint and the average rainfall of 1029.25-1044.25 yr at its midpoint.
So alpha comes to -2.7 yr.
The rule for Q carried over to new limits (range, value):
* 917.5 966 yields 365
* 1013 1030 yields 342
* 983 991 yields 372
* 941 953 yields 371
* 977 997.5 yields 374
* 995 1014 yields 392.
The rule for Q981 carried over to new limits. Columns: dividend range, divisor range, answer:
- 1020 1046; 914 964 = 0.92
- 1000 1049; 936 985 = 0.96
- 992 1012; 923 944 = 1.06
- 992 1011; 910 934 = 1.12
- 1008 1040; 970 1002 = 0.91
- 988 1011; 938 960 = 1.05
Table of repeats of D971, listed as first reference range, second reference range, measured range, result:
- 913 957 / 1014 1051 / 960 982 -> -0.7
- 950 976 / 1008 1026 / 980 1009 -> -1.8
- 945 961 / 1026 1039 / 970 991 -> -0.8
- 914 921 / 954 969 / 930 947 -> -1.1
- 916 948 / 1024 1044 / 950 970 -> -0.7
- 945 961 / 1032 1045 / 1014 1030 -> 0.3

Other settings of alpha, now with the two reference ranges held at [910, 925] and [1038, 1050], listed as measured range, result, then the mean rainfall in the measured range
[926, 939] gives -1.1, 373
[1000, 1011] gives -1.5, 394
